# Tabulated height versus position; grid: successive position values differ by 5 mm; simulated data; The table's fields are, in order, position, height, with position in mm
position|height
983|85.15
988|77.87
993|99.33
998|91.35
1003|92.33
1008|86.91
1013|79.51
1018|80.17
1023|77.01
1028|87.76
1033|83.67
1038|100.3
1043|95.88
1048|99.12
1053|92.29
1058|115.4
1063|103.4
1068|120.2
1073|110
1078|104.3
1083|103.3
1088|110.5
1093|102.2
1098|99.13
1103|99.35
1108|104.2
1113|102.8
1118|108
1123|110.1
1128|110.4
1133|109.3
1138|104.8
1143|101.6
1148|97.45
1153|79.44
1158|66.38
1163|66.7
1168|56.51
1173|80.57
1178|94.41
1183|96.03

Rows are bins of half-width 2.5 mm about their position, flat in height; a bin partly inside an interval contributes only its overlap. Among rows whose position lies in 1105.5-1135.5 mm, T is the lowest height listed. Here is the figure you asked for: 102.8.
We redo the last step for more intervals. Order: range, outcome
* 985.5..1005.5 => 77.87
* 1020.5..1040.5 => 77.01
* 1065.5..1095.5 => 102.2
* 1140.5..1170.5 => 56.51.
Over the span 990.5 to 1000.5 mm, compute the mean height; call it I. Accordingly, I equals 95.3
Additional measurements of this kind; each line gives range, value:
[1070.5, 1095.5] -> 106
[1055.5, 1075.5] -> 112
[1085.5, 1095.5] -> 106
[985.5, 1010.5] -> 89.6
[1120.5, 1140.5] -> 109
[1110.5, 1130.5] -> 108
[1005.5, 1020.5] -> 82.2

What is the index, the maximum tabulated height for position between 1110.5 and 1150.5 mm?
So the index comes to 110.4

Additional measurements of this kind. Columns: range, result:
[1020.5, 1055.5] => 100.3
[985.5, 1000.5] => 99.33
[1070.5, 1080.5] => 110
